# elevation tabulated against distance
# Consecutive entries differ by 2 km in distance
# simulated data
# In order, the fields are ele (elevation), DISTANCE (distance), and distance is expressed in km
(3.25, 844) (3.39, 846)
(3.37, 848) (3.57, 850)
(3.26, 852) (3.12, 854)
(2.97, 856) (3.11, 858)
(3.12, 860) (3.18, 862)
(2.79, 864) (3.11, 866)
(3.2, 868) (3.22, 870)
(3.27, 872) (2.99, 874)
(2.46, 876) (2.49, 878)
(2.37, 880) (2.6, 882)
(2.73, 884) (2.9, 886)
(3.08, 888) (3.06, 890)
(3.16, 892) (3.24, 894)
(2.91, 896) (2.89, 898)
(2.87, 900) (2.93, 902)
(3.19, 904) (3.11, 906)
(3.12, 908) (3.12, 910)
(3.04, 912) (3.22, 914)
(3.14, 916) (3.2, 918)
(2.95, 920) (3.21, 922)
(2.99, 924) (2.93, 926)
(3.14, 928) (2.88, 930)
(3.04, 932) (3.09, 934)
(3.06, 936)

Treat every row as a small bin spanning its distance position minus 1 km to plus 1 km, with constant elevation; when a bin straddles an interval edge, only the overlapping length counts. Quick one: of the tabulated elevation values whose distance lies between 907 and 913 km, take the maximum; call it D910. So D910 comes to 3.12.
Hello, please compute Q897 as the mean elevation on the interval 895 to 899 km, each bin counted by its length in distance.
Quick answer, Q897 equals 2.9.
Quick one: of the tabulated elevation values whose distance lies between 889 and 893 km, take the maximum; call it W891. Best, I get 3.16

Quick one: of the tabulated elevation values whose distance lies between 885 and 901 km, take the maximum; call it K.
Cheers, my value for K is 3.24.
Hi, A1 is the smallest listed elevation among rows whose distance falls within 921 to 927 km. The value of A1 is 2.93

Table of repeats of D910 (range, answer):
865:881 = 3.27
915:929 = 3.21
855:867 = 3.18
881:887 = 2.9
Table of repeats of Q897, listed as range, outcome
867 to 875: 3.17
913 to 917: 3.18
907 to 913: 3.09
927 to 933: 3.02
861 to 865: 2.99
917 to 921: 3.08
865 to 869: 3.16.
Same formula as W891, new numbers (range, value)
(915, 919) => 3.2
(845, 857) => 3.57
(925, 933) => 3.14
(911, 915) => 3.22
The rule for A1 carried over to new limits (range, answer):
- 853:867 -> 2.79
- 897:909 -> 2.87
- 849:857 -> 2.97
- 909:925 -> 2.95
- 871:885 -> 2.37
